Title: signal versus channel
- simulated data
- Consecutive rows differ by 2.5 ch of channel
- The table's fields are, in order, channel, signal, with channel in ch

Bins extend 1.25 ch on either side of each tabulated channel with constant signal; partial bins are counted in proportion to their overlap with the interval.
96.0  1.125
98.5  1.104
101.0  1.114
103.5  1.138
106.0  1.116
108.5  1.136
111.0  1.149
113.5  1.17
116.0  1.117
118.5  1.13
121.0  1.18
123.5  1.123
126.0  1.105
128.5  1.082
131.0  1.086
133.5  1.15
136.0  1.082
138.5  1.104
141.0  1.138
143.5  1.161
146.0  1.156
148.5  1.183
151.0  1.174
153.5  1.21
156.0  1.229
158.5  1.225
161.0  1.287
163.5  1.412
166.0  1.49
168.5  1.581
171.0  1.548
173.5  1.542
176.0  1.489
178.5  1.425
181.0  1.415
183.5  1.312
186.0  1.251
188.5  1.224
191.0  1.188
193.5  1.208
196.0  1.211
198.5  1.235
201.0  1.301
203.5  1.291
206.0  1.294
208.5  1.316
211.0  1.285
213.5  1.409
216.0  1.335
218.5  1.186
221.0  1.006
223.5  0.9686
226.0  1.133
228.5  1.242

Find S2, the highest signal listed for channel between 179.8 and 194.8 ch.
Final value 1.415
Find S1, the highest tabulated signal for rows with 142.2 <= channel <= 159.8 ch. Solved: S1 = 1.229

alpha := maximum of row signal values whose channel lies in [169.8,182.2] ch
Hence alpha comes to 1.548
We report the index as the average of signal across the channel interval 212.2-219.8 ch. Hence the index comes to 1.31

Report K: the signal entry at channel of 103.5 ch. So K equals 1.138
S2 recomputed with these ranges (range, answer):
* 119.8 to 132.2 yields 1.18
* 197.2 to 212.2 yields 1.316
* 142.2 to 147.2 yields 1.161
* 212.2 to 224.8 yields 1.409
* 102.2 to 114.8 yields 1.17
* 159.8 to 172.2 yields 1.581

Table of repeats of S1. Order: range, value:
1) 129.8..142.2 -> 1.15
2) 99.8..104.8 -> 1.138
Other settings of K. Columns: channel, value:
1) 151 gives 1.174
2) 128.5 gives 1.082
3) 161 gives 1.287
